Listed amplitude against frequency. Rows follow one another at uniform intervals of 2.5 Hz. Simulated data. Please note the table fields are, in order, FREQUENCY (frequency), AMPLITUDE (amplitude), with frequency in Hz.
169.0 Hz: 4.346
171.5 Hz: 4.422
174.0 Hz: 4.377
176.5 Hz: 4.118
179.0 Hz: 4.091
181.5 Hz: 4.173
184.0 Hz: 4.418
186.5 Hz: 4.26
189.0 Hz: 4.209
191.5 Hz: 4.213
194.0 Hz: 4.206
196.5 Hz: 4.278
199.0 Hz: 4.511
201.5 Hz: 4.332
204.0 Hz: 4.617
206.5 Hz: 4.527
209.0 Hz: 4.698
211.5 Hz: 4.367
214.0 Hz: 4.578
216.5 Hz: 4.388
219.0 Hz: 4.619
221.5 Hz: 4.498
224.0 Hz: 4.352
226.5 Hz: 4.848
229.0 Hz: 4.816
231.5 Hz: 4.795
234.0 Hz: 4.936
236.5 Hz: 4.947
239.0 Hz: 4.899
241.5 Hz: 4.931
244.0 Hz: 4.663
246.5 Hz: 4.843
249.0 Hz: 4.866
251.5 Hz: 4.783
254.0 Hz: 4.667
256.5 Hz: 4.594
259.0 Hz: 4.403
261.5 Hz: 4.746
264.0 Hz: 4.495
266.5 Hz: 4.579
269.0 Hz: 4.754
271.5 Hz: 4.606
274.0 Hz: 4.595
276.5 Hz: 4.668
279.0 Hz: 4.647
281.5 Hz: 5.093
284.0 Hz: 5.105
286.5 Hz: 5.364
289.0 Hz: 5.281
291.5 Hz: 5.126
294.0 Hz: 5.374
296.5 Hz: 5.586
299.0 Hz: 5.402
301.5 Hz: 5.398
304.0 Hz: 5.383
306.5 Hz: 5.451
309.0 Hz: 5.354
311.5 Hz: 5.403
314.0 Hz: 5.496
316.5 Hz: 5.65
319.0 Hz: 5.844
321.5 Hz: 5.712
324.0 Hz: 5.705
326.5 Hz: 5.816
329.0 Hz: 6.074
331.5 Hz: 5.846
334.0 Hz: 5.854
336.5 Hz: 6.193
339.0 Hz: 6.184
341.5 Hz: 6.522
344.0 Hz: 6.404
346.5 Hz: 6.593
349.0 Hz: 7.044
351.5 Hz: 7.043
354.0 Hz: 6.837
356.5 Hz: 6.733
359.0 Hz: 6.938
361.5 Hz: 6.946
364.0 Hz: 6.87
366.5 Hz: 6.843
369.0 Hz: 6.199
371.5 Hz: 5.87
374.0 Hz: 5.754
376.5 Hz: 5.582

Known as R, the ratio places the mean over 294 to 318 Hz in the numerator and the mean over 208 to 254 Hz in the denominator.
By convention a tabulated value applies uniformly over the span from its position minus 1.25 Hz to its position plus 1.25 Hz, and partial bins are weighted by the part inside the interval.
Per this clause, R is 1.16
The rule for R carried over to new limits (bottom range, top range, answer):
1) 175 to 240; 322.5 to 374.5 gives 1.43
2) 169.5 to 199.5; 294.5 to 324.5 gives 1.29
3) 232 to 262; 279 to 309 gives 1.11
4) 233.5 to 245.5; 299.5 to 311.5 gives 1.11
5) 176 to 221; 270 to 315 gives 1.18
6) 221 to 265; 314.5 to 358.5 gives 1.32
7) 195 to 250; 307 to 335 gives 1.23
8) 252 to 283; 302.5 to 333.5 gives 1.21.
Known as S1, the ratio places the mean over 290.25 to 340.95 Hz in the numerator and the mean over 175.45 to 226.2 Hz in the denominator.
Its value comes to 1.29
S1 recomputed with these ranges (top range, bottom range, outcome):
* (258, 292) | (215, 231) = 1.05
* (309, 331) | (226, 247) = 1.17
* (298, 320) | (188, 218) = 1.24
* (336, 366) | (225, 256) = 1.39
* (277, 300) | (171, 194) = 1.22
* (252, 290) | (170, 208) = 1.10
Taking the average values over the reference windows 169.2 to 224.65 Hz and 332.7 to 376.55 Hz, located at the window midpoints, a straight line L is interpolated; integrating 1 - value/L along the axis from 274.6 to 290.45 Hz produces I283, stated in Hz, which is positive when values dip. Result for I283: 1.5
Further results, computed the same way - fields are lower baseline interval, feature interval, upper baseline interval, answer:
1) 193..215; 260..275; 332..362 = 2.15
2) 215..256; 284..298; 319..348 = 0.44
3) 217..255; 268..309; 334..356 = 3.70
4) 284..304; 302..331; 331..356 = 1.17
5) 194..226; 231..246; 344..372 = 0.14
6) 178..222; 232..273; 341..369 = 3.59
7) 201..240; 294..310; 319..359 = 1.00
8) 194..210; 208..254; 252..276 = -1.78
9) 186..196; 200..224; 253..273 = -0.95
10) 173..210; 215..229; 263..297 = -0.08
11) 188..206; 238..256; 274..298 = -0.08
